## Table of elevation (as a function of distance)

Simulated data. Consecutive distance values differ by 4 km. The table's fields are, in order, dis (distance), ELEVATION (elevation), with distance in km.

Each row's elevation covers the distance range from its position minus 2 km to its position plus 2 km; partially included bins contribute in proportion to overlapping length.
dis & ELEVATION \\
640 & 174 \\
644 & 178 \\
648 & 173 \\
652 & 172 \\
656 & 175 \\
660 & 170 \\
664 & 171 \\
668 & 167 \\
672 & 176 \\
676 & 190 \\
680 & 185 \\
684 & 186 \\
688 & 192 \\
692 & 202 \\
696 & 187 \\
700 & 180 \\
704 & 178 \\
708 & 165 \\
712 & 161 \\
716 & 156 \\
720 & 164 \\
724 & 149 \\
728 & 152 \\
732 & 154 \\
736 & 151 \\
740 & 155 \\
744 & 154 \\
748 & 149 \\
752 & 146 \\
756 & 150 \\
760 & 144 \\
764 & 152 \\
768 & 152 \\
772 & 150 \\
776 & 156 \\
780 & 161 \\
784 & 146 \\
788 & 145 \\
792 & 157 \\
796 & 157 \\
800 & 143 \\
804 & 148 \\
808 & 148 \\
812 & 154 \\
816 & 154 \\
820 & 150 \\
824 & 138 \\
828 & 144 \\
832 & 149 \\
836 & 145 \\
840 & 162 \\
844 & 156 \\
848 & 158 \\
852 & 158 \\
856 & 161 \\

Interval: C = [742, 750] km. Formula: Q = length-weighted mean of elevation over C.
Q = 152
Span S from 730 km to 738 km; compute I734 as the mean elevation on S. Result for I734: 152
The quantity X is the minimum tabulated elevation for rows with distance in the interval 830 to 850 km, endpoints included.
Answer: 145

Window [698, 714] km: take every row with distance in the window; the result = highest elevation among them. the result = 180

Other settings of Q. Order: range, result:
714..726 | 156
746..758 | 148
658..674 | 171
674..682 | 188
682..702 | 189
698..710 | 174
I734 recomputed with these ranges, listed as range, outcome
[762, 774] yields 151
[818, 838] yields 145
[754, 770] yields 150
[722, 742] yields 152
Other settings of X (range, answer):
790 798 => 157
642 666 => 170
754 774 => 144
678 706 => 178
